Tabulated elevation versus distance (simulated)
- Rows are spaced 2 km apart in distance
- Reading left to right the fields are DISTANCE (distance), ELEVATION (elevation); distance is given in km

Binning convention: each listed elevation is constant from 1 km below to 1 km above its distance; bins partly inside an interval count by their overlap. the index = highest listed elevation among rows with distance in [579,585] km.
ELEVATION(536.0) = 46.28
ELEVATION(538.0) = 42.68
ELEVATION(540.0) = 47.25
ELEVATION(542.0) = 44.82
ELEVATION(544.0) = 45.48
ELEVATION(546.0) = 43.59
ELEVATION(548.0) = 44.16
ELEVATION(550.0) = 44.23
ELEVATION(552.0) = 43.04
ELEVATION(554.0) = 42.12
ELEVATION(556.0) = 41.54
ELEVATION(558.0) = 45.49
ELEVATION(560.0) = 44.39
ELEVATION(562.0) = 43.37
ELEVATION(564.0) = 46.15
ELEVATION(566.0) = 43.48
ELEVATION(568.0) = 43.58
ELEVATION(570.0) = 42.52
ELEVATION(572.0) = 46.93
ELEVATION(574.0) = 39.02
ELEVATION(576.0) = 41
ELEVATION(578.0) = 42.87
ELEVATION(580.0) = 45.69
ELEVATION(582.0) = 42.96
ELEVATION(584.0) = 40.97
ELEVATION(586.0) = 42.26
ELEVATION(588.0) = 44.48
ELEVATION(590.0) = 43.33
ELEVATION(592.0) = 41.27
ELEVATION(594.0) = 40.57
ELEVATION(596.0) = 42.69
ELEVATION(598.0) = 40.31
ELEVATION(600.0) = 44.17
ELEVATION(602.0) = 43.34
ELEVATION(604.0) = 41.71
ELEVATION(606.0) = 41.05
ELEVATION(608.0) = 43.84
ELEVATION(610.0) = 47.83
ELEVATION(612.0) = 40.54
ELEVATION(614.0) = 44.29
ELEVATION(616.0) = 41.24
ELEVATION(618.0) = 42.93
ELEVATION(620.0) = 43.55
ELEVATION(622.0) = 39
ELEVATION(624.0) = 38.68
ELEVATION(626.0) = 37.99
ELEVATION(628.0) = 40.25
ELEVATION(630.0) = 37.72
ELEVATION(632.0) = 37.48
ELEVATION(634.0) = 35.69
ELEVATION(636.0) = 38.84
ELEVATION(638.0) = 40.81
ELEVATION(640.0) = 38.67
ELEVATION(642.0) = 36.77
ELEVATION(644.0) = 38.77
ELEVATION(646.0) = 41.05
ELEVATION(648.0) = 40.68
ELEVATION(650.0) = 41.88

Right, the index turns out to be 45.69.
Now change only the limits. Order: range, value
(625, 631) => 40.25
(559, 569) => 46.15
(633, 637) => 38.84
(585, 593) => 44.48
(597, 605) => 44.17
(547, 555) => 44.23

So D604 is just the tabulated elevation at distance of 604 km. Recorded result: 41.71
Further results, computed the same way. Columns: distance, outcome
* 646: 41.05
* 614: 44.29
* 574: 39.02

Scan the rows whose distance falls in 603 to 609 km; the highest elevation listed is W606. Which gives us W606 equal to 43.84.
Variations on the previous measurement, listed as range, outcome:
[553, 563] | 45.49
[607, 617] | 47.83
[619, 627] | 43.55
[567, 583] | 46.93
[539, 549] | 47.25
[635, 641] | 40.81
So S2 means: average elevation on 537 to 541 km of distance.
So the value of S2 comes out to 45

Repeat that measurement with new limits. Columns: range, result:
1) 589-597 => 42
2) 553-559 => 43.1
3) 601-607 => 42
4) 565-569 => 43.5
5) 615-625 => 41.1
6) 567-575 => 43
